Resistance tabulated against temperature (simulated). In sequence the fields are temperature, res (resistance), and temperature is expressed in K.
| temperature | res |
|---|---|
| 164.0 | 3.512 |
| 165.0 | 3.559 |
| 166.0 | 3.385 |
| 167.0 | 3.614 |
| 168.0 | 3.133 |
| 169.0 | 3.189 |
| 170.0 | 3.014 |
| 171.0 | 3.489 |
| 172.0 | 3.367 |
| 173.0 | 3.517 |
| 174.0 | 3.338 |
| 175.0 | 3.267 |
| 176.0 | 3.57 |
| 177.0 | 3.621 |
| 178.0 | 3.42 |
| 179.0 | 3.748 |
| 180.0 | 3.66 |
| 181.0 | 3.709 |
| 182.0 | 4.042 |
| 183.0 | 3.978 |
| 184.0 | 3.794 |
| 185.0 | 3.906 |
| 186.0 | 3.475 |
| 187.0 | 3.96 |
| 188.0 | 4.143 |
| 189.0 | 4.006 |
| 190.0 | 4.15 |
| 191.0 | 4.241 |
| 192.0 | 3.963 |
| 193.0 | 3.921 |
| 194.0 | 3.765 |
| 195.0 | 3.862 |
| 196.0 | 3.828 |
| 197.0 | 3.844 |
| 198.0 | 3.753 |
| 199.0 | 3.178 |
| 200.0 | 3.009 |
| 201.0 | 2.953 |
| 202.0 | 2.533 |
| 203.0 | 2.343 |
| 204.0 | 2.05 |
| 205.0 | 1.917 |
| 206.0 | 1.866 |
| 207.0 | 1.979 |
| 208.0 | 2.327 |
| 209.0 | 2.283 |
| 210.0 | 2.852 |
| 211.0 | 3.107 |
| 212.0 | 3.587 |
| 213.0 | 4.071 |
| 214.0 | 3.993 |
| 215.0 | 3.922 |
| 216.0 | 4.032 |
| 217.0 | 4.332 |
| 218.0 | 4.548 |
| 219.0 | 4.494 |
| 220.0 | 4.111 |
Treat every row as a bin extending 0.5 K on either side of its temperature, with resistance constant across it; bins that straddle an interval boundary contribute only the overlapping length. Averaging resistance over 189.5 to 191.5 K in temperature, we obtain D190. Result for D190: 4.2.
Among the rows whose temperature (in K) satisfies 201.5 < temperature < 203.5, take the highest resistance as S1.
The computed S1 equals 2.533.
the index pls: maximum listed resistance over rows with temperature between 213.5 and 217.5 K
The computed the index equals 4.332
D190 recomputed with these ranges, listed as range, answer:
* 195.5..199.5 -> 3.65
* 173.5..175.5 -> 3.3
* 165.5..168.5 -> 3.38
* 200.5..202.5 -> 2.74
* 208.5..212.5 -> 2.96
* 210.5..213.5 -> 3.59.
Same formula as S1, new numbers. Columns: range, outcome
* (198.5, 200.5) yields 3.178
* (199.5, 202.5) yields 3.009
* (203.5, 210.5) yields 2.852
